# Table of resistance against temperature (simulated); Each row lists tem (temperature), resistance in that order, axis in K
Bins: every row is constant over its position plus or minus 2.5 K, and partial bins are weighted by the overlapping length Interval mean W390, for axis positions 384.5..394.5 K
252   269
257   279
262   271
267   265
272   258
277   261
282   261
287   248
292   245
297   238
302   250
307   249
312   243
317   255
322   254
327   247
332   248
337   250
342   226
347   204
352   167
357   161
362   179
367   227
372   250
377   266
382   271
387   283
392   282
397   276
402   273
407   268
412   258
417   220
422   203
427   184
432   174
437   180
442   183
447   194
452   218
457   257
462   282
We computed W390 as 282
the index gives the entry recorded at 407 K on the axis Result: 268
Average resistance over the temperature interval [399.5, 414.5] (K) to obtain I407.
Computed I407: 266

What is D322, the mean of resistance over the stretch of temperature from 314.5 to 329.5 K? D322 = 252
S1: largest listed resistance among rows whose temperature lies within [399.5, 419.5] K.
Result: 273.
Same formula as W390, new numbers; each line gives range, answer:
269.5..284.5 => 260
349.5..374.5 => 197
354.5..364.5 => 170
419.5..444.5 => 185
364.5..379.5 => 248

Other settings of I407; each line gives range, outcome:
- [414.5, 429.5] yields 202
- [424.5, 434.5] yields 179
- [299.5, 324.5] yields 250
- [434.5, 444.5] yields 182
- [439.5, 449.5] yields 188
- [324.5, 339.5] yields 248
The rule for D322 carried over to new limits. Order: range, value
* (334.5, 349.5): 227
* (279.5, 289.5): 254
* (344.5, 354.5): 186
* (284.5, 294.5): 246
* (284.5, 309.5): 246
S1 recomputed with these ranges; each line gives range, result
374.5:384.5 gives 271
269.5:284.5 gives 261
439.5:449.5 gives 194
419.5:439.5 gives 203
